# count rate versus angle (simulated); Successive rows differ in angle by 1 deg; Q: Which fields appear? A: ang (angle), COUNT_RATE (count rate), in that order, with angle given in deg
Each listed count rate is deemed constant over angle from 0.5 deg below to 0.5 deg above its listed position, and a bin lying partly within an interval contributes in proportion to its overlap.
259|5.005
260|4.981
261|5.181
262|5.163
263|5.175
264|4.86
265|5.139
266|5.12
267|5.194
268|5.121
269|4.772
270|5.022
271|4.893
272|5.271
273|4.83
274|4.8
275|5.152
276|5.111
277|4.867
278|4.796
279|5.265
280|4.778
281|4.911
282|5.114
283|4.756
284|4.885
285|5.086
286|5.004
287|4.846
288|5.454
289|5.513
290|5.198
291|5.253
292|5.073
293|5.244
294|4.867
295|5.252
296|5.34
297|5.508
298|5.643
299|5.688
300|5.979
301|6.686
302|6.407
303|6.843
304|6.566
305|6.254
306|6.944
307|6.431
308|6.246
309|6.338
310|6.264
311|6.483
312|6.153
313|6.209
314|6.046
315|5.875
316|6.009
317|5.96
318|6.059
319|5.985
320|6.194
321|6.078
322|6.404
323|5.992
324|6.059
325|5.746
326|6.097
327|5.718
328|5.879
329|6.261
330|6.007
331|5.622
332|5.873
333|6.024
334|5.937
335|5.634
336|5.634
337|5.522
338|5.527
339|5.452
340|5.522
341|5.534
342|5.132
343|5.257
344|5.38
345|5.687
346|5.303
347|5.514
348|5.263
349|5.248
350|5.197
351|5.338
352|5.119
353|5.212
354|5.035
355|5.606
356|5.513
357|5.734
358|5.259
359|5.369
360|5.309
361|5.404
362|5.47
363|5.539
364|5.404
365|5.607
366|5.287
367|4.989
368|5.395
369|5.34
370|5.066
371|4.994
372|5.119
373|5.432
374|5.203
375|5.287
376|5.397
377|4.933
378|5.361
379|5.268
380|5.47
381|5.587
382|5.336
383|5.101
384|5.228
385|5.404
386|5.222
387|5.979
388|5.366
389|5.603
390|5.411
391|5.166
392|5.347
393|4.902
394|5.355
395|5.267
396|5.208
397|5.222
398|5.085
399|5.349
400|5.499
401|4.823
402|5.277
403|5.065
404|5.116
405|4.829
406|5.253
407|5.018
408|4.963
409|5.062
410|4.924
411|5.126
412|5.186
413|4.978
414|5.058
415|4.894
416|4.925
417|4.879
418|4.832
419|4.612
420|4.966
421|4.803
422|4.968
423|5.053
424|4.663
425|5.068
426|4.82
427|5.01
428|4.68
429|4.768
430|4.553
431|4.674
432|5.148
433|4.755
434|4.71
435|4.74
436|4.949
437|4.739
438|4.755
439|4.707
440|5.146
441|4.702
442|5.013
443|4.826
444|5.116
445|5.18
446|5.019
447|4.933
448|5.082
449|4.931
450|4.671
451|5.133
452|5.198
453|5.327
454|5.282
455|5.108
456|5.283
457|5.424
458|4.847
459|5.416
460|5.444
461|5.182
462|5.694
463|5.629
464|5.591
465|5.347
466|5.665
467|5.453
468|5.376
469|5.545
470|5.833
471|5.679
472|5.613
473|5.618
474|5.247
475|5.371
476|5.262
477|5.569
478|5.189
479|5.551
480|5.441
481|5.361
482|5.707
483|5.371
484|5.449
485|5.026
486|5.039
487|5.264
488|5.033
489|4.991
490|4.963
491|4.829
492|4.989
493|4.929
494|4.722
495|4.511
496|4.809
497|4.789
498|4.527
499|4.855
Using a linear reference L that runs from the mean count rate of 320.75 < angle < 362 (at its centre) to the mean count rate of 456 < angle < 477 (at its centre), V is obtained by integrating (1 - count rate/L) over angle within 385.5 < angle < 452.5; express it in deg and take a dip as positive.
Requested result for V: 6.0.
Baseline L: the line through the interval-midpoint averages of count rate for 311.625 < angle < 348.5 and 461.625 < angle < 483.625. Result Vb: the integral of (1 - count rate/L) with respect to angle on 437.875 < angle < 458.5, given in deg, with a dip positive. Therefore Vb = 1.9 deg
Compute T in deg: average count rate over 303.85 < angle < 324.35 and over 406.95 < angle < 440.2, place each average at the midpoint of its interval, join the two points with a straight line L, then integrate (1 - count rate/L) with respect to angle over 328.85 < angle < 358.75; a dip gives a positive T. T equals 1.79 deg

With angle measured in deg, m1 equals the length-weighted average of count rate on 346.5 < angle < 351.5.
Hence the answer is 5.31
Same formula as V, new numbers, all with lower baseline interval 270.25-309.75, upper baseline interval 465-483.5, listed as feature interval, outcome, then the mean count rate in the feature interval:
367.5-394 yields 0.83 deg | 5.31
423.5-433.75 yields 1.25 deg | 4.81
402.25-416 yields 1.11 deg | 5.04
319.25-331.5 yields -1.20 deg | 6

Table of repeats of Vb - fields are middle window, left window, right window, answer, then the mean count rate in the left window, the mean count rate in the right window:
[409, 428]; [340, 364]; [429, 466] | 0.9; 5.37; 5.07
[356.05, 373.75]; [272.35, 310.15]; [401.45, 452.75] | -0.5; 5.5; 4.93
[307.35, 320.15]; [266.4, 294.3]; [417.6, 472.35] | -2.8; 5.04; 5.08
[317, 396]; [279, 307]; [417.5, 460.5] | -3.1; 5.53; 4.95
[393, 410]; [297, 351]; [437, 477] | 1.2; 5.91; 5.25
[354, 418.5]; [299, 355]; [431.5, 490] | 3.9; 5.87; 5.22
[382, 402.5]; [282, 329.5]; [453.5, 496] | 1.0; 5.84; 5.3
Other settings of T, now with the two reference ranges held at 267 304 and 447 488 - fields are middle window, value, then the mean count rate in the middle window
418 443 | 2.3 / 4.83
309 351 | -4.0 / 5.8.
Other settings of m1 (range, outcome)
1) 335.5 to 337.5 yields 5.58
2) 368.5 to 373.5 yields 5.19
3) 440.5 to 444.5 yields 4.91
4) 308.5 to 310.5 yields 6.3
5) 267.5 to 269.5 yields 4.95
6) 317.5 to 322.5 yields 6.14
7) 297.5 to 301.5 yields 6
